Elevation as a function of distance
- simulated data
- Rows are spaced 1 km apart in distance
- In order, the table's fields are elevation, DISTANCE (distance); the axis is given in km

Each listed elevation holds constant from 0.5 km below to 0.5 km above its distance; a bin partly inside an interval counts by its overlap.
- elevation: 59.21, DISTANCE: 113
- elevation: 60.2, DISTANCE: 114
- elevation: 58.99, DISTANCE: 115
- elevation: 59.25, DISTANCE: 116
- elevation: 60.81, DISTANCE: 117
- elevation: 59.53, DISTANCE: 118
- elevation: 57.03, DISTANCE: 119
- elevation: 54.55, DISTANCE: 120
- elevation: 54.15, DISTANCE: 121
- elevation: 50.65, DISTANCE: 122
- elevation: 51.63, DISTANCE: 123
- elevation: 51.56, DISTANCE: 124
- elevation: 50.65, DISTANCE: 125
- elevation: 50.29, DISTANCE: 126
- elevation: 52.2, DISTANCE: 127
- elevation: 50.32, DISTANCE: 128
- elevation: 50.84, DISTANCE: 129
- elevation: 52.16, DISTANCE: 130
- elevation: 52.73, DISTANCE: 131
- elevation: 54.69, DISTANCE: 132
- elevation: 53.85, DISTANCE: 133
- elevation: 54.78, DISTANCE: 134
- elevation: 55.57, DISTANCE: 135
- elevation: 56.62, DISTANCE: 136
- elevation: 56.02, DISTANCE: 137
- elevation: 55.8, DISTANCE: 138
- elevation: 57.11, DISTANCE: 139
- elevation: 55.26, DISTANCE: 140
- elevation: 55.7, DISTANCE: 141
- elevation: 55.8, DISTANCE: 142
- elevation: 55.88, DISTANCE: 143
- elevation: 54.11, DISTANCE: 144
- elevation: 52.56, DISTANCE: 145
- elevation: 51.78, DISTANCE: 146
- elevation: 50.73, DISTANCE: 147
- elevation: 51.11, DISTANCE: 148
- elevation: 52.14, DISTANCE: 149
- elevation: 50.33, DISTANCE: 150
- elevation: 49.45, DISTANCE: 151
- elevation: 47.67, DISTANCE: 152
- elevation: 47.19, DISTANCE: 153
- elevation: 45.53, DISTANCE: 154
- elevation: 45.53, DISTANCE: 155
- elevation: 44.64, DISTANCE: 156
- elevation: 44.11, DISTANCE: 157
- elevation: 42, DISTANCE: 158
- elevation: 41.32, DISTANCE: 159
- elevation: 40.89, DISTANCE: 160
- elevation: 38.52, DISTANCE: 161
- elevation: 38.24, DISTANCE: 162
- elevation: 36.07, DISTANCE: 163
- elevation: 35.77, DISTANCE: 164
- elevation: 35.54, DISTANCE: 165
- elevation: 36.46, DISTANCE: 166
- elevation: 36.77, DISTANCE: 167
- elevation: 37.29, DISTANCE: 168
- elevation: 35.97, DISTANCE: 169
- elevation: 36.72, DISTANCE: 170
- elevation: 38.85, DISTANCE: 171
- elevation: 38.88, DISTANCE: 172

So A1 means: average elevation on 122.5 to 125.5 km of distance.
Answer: 51.3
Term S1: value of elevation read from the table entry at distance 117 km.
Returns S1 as 60.81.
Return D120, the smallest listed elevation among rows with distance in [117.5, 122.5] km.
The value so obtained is 50.65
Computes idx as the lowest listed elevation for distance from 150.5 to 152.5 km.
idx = 47.67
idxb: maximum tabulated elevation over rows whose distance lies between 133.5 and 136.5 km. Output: 56.62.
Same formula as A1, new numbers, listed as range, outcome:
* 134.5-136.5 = 56.1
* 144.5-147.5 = 51.7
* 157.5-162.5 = 40.2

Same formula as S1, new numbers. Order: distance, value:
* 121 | 54.15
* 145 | 52.56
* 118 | 59.53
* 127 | 52.2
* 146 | 51.78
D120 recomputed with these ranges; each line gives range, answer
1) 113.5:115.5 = 58.99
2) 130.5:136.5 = 52.73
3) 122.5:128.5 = 50.29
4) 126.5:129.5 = 50.32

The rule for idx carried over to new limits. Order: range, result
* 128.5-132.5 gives 50.84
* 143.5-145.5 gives 52.56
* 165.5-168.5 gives 36.46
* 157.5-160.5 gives 40.89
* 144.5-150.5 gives 50.33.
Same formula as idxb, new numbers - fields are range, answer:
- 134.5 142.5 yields 57.11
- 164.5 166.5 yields 36.46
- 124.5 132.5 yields 54.69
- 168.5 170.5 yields 36.72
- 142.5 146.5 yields 55.88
